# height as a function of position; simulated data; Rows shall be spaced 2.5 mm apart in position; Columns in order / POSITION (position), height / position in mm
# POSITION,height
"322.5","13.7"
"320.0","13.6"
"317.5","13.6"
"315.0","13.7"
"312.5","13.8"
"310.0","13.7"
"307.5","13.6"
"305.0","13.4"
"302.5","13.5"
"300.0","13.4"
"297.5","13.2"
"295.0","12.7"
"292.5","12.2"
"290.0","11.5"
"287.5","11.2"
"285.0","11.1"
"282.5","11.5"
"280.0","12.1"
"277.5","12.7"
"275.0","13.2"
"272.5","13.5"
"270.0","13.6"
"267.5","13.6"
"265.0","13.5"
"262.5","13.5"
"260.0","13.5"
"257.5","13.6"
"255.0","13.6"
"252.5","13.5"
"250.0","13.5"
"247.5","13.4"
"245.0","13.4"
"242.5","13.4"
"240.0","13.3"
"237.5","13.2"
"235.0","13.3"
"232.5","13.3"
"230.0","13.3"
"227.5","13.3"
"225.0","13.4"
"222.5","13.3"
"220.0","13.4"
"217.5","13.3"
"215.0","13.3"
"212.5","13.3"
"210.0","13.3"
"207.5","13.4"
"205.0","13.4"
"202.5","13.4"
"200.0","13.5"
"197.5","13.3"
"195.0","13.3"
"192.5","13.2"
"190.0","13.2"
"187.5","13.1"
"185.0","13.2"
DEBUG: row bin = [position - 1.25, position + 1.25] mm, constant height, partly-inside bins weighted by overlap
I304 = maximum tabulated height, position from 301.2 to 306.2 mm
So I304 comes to 13.5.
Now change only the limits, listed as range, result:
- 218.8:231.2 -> 13.4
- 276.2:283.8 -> 12.7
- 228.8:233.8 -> 13.3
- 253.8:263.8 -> 13.6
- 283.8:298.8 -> 13.2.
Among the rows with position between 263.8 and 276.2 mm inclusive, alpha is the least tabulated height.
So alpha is 13.2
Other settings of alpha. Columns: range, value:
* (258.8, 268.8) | 13.5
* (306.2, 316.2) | 13.6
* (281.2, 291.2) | 11.1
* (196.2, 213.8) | 13.3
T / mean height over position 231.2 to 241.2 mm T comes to 13.3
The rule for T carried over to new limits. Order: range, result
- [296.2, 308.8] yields 13.4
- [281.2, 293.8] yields 11.5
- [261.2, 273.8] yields 13.5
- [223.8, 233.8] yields 13.3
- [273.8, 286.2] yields 12.1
